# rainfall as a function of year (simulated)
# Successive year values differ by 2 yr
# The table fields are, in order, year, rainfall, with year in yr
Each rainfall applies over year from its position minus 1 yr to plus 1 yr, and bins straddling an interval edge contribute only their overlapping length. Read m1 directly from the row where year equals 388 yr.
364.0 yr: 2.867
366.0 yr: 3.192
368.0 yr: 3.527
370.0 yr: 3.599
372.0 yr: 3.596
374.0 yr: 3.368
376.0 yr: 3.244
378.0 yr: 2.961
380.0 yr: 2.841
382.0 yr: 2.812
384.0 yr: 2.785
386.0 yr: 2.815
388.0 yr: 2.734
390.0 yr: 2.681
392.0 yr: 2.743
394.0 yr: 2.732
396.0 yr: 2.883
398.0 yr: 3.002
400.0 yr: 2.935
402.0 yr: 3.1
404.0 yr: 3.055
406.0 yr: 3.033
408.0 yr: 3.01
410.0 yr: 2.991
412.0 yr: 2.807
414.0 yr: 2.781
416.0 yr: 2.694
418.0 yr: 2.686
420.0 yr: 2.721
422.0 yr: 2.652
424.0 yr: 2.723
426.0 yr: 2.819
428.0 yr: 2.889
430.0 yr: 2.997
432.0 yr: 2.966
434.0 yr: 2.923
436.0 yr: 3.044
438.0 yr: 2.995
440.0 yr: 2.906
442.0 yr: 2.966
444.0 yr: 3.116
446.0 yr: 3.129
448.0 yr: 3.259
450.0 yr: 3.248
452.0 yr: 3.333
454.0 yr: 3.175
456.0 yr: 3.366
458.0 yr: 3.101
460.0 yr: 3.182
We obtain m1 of 2.734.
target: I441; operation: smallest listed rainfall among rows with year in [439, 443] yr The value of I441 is 2.906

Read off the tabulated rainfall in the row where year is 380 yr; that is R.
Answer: 2.841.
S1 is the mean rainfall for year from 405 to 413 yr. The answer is 2.96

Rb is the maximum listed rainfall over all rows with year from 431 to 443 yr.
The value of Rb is 3.044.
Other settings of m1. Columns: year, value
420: 2.721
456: 3.366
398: 3.002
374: 3.368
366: 3.192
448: 3.259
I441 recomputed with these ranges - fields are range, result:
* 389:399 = 2.681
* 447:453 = 3.248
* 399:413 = 2.807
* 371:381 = 2.841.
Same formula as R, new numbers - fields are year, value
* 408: 3.01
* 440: 2.906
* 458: 3.101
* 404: 3.055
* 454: 3.175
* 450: 3.248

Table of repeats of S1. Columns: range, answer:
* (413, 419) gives 2.72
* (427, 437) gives 2.96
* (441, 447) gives 3.07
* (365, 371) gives 3.44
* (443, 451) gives 3.19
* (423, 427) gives 2.77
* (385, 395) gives 2.74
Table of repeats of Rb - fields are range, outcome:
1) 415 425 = 2.723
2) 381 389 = 2.815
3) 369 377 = 3.599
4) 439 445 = 3.116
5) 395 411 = 3.1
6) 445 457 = 3.366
